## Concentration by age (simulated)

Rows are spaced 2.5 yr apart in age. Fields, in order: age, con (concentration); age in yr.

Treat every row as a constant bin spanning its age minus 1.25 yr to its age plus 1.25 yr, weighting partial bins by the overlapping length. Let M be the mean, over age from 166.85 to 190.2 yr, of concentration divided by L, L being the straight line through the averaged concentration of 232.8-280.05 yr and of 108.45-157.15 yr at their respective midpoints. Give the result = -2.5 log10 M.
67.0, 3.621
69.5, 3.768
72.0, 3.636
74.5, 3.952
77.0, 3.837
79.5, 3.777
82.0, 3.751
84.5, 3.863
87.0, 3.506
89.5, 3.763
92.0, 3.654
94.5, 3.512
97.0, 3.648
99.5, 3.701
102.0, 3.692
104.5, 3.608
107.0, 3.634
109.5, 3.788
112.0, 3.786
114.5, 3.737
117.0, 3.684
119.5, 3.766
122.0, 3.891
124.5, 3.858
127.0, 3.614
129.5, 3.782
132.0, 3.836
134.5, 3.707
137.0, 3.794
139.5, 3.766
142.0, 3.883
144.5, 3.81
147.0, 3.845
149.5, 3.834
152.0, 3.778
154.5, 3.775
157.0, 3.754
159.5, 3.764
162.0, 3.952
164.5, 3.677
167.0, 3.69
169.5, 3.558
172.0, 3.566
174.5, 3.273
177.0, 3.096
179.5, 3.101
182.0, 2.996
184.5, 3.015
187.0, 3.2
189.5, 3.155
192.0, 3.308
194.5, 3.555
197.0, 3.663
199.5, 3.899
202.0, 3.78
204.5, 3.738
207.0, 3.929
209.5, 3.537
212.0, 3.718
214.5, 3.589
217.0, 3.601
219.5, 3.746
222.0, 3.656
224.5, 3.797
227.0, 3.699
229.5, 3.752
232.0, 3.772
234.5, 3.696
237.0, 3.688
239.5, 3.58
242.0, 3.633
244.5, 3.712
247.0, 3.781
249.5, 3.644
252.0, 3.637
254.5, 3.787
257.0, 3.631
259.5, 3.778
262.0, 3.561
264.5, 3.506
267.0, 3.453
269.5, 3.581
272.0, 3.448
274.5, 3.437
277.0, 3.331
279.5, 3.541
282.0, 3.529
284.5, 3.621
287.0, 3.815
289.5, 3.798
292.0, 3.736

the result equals 0.15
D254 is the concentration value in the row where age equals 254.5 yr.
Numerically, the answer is 3.787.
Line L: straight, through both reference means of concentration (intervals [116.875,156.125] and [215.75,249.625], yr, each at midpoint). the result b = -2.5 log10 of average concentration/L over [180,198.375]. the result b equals 0.147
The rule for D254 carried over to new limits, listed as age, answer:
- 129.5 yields 3.782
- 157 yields 3.754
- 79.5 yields 3.777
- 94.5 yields 3.512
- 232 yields 3.772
